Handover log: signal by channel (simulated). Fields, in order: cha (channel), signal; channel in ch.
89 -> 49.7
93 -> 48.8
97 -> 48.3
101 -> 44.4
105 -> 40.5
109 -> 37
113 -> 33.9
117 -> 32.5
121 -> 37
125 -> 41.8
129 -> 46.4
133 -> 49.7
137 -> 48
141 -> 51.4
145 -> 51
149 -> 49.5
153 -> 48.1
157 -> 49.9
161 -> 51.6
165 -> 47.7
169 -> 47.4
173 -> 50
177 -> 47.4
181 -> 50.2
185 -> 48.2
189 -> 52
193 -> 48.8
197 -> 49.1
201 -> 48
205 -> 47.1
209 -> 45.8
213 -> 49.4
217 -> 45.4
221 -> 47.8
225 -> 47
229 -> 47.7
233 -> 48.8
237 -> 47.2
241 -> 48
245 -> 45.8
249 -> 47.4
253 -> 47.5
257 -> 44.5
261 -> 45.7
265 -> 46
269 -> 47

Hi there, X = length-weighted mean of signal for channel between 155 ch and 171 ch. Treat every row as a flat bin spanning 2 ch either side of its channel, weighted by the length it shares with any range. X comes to 49.2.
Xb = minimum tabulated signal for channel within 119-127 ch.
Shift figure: 37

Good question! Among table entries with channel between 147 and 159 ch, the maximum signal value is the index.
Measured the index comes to 49.9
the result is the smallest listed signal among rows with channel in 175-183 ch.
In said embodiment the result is 47.4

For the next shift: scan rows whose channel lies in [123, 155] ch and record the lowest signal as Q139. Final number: 41.8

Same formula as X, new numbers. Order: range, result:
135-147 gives 50.1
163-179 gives 48.1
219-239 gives 47.7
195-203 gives 48.5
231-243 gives 48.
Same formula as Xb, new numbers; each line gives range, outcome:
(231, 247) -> 45.8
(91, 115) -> 33.9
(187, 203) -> 48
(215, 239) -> 45.4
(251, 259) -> 44.5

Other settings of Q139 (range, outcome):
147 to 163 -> 48.1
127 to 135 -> 46.4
